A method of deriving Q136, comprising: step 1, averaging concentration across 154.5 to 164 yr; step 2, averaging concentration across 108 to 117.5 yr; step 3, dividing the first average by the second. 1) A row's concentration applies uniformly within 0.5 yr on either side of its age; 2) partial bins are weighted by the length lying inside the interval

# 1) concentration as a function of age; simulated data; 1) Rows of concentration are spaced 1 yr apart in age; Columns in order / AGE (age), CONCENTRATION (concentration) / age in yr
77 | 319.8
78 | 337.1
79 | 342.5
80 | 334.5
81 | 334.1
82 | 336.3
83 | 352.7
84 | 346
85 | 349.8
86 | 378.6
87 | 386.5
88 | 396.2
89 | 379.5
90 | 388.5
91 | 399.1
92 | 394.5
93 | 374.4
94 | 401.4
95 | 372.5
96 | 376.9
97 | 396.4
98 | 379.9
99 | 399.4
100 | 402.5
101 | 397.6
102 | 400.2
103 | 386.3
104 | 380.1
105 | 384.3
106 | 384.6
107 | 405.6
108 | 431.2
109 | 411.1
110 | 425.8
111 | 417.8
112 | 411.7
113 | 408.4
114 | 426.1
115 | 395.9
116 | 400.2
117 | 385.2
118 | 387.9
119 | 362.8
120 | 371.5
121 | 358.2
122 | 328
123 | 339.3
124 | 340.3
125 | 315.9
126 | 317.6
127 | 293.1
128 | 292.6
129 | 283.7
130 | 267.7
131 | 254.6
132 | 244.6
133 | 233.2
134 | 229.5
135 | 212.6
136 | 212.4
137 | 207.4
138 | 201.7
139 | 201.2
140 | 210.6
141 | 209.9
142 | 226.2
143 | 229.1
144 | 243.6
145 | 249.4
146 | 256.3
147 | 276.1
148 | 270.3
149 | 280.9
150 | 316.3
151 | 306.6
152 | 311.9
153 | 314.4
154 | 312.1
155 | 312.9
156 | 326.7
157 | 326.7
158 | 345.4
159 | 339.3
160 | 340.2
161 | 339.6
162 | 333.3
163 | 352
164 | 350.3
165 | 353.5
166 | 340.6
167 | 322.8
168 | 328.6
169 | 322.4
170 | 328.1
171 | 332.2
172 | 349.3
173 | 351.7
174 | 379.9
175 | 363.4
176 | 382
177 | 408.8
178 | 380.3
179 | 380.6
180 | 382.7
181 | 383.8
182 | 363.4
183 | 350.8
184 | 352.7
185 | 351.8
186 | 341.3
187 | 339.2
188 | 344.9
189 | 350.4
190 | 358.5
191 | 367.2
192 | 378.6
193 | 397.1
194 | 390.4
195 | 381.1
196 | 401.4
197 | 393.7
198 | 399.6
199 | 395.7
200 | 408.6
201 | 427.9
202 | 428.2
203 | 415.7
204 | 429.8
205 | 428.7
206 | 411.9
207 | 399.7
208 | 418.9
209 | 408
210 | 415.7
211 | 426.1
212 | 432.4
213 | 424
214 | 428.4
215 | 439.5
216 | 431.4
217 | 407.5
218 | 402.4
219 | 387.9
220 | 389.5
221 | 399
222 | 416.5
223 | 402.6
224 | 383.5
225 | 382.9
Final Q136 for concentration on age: 0.82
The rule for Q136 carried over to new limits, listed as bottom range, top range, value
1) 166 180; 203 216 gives 1.18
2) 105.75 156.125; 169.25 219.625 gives 1.26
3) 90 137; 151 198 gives 1.00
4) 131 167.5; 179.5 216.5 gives 1.40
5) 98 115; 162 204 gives 0.92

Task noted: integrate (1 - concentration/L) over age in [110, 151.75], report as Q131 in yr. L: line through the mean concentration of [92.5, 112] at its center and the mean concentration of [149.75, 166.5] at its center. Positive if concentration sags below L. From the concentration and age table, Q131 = 7.59 yr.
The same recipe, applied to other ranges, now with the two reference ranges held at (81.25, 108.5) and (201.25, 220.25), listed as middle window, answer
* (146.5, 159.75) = 3.0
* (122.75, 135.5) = 3.8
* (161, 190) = 3.8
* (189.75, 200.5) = 0.6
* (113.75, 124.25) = 0.5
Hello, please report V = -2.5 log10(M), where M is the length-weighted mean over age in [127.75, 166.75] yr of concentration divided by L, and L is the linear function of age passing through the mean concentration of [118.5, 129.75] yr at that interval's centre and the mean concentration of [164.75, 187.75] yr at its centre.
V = 0.21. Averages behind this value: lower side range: 326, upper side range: 356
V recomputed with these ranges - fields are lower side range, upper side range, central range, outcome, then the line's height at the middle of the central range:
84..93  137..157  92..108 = -0.09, 359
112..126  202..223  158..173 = 0.16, 393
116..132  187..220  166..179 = 0.06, 373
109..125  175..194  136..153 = 0.44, 377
